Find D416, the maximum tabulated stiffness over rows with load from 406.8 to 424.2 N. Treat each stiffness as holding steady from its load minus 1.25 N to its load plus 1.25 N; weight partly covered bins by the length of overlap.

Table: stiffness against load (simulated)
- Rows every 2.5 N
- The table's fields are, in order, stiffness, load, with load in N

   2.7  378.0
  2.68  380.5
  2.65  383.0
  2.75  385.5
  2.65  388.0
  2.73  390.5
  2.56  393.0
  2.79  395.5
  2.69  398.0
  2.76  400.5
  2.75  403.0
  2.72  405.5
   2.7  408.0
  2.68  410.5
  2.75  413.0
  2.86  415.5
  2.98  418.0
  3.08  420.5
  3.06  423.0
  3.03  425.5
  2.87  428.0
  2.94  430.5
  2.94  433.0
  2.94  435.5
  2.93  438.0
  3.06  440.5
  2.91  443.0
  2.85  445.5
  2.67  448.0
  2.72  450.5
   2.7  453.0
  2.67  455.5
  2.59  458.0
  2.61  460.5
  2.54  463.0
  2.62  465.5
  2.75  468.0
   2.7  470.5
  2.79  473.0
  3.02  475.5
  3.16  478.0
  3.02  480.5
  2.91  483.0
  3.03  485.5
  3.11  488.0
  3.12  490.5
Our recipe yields 3.08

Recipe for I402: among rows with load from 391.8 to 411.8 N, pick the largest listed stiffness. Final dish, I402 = 2.79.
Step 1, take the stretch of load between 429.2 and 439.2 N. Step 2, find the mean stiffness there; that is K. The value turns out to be 2.94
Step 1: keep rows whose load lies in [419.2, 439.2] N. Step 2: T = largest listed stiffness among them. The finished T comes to 3.08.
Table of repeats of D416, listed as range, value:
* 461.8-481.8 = 3.16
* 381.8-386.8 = 2.75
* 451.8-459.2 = 2.7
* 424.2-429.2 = 3.03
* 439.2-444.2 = 3.06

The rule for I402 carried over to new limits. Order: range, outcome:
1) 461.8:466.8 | 2.62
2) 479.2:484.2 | 3.02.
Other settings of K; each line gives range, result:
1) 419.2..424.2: 3.07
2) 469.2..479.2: 2.92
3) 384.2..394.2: 2.67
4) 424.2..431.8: 2.95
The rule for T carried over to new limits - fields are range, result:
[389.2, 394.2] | 2.73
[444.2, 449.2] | 2.85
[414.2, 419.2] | 2.98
